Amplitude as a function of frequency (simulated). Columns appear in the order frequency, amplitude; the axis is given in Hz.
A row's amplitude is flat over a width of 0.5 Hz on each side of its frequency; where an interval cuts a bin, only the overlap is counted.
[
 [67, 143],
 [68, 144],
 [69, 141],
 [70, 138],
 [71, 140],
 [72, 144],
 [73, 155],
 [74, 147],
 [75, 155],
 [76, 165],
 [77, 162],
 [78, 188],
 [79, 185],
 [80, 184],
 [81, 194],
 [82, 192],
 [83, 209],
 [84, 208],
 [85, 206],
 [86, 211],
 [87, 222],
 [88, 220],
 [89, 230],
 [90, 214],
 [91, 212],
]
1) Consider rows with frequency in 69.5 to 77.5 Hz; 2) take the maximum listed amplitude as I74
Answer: 165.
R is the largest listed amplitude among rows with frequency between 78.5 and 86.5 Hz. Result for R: 211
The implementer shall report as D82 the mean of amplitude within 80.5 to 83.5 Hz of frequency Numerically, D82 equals 198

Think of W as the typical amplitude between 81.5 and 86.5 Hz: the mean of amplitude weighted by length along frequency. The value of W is 205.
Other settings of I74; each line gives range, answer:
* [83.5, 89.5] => 230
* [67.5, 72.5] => 144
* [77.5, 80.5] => 188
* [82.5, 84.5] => 209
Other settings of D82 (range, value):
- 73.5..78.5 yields 163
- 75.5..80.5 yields 177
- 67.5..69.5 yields 142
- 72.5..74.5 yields 151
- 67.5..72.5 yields 141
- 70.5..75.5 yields 148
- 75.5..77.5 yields 164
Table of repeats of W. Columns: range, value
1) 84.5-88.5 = 215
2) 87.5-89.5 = 225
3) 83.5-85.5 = 207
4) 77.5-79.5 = 186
